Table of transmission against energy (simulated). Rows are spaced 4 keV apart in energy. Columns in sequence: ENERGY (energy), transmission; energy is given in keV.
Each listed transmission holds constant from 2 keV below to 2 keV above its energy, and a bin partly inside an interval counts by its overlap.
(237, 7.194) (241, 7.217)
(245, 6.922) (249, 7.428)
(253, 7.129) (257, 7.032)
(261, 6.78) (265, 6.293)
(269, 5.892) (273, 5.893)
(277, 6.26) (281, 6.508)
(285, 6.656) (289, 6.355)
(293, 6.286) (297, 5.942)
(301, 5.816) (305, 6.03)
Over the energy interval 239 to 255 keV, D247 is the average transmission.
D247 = 7.17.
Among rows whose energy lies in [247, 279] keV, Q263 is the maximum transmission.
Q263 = 7.428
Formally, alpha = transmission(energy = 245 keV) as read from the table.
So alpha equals 6.922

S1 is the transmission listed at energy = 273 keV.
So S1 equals 5.893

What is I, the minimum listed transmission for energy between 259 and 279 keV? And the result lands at 5.892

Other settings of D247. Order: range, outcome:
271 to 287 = 6.33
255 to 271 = 6.5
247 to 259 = 7.2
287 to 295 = 6.32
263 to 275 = 6.03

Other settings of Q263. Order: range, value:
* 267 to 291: 6.656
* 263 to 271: 6.293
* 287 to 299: 6.355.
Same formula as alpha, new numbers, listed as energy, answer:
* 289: 6.355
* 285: 6.656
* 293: 6.286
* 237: 7.194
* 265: 6.293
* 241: 7.217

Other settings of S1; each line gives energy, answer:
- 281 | 6.508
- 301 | 5.816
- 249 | 7.428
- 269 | 5.892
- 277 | 6.26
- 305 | 6.03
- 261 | 6.78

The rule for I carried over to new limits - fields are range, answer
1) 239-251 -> 6.922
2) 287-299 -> 5.942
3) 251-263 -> 6.78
